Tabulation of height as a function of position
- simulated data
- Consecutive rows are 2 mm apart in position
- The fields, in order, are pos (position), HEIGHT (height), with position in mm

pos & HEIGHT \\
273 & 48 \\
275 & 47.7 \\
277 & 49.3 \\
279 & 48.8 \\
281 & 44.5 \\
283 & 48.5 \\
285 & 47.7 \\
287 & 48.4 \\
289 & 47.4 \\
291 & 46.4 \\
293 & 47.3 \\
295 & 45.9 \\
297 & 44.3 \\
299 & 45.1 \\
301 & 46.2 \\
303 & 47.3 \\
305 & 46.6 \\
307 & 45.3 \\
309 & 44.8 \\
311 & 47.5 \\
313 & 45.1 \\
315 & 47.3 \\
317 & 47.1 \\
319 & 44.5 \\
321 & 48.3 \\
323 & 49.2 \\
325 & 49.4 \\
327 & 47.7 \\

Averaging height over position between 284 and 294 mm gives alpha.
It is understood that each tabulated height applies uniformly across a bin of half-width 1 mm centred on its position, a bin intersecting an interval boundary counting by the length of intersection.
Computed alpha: 47.4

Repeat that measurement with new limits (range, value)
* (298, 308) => 46.1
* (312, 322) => 46.5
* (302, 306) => 47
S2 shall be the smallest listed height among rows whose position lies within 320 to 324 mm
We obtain 48.3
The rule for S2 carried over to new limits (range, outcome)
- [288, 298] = 44.3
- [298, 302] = 45.1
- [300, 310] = 44.8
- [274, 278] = 47.7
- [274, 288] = 44.5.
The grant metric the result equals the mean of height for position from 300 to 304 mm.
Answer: 46.8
